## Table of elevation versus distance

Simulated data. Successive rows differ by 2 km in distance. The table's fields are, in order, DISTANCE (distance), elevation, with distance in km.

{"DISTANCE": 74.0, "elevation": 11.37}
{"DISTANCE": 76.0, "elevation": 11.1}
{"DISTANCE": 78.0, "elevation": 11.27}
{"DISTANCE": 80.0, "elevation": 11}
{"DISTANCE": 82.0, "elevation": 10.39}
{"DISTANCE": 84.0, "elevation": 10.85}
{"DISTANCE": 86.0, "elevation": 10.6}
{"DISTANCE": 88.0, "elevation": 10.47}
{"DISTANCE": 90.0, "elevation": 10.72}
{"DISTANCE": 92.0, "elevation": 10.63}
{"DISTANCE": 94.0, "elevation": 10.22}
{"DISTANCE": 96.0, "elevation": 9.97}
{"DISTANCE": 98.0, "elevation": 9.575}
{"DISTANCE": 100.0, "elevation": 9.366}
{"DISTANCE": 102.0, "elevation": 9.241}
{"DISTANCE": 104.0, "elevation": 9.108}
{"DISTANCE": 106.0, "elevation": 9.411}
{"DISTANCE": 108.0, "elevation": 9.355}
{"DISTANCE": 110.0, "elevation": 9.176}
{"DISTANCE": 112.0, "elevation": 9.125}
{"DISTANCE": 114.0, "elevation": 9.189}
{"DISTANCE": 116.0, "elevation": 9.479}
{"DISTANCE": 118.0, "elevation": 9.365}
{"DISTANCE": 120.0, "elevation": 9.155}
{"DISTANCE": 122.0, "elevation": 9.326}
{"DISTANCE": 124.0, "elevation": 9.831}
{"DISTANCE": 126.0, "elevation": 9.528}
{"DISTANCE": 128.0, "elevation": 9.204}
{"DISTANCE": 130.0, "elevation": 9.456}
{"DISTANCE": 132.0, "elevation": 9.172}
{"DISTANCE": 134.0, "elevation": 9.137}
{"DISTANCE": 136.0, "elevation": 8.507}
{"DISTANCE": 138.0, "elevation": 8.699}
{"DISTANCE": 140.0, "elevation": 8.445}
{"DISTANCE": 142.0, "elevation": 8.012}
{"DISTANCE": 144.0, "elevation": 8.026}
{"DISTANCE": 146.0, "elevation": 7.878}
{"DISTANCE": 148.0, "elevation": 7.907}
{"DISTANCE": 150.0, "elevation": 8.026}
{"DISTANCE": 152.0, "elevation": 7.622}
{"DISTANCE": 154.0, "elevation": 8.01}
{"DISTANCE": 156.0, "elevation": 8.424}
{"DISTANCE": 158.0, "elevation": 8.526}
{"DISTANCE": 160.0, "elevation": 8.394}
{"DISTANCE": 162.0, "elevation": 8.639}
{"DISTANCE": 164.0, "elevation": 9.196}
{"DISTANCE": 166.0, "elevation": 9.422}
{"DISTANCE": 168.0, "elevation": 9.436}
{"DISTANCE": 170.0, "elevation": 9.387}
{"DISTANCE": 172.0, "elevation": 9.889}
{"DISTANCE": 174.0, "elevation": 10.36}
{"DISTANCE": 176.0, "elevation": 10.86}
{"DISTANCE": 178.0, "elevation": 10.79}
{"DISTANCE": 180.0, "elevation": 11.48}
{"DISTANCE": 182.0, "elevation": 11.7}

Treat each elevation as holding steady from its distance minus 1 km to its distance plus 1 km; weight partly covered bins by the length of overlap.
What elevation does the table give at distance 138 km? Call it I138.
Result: 8.699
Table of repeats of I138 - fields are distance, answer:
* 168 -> 9.436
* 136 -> 8.507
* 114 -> 9.189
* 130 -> 9.456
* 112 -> 9.125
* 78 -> 11.27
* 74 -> 11.37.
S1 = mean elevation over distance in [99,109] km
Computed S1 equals 9.3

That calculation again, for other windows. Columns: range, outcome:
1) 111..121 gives 9.26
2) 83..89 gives 10.6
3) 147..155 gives 7.89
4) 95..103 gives 9.54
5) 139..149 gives 8.05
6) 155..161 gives 8.45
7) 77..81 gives 11.1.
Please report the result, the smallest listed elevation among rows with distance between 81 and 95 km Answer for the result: 10.22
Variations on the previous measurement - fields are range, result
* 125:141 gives 8.445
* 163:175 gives 9.196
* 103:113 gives 9.108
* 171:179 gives 9.889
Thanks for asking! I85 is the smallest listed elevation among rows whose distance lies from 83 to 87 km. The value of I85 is 10.6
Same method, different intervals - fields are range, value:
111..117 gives 9.125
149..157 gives 7.622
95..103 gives 9.241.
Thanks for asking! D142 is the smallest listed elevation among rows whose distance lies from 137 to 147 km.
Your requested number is 7.878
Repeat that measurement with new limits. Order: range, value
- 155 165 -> 8.394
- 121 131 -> 9.204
